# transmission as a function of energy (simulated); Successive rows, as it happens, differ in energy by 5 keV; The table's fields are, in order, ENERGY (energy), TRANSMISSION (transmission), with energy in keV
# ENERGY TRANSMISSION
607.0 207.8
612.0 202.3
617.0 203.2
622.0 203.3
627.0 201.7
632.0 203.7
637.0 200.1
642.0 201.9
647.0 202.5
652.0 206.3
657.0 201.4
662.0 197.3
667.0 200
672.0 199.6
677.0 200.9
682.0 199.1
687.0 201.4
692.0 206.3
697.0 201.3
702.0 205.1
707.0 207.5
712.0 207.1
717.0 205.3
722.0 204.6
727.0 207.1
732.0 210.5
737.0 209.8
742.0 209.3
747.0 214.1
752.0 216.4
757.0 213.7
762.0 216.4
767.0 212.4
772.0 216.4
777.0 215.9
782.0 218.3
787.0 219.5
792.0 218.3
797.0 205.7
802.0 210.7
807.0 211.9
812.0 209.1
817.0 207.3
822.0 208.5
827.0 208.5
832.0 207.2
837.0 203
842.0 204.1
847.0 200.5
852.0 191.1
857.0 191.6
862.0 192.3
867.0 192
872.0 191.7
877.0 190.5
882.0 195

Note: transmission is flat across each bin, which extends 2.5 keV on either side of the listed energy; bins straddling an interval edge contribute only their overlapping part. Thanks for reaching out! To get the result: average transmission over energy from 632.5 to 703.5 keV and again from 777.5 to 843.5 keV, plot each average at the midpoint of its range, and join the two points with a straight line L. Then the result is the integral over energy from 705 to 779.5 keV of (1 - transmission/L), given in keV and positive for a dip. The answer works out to -1.8 keV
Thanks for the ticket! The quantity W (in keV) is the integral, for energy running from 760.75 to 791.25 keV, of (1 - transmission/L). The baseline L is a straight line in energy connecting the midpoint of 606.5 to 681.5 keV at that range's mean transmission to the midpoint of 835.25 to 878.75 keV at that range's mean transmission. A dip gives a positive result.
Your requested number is -2.91 keV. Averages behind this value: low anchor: 202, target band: 217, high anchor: 195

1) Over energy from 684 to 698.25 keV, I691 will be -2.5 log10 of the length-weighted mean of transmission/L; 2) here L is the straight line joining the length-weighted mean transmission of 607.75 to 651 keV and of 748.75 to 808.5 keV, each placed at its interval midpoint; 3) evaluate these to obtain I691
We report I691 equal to 0.025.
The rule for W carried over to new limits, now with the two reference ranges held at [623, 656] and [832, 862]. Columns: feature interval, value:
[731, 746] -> -0.72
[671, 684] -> 0.13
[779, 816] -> -2.56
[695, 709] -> -0.23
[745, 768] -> -1.67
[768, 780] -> -0.95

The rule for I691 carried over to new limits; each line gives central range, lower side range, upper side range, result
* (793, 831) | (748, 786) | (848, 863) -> -0.03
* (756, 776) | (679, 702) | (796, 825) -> -0.04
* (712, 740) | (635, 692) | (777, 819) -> 0.00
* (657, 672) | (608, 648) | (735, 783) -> 0.03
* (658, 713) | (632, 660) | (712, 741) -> 0.01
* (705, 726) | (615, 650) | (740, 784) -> 0.02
